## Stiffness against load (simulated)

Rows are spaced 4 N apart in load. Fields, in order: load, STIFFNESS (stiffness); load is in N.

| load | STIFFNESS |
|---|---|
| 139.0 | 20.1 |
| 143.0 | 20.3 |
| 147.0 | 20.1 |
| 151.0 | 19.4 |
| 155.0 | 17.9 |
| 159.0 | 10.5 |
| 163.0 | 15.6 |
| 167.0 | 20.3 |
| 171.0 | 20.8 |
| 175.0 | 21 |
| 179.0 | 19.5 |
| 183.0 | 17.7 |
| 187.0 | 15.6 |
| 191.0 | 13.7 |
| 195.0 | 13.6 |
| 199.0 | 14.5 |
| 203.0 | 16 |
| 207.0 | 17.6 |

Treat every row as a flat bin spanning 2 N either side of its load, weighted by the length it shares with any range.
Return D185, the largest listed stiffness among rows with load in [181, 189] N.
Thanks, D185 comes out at 17.7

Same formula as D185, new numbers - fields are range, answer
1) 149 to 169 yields 20.3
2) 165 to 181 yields 21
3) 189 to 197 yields 13.7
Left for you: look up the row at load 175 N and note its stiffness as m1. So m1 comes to 21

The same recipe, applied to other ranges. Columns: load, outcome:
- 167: 20.3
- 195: 13.6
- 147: 20.1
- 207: 17.6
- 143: 20.3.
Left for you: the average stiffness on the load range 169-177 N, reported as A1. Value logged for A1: 20.9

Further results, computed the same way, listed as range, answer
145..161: 17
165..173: 20.6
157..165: 13.1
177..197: 16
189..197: 13.6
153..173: 17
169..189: 18.9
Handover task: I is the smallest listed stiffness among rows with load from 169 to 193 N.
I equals 13.7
